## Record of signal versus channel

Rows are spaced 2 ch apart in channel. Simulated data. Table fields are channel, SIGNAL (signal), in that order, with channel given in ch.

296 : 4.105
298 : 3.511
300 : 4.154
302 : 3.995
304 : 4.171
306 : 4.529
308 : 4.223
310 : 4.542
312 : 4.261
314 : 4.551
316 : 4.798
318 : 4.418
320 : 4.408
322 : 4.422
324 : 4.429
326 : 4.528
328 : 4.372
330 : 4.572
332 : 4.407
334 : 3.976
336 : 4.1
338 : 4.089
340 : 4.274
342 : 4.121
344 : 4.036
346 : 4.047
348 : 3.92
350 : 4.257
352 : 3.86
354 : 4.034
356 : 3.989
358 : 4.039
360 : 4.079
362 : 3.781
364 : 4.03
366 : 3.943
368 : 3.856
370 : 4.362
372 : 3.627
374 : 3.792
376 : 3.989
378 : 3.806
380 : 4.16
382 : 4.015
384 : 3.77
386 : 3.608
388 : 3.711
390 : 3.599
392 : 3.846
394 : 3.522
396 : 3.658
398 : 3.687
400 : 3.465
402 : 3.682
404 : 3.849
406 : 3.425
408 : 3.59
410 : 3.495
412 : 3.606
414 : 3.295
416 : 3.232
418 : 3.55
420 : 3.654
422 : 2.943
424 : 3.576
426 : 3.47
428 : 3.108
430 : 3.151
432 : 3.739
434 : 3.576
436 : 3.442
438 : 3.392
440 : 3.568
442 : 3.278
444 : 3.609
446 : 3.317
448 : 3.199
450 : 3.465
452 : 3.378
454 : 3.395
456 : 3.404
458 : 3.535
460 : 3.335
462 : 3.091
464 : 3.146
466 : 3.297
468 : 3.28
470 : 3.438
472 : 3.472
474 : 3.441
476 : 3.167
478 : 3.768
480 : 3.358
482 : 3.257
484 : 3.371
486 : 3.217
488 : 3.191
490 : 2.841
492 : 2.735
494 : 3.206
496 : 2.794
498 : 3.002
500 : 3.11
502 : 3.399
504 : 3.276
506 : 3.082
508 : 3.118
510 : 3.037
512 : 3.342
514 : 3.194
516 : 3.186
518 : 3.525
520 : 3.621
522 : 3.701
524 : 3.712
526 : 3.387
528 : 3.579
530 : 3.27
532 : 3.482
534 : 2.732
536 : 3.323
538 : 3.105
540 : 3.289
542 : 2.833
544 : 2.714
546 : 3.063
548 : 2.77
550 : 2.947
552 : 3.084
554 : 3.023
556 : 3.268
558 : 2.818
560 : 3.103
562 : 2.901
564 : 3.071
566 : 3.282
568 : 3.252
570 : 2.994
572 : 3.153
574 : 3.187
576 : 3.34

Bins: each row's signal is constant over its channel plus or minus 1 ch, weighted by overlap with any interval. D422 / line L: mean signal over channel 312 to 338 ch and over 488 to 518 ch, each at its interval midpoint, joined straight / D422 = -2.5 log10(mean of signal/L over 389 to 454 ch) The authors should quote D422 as 0.07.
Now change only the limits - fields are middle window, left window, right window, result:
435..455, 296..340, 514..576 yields 0.083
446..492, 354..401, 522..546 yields 0.058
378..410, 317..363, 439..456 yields 0.025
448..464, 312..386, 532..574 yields 0.068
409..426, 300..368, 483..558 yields 0.098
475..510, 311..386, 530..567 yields 0.063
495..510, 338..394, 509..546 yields 0.090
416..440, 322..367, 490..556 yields 0.082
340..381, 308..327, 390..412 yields 0.010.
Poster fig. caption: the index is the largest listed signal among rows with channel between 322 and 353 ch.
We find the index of 4.572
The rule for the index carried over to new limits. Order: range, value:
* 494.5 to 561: 3.712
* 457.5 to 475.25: 3.535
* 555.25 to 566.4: 3.282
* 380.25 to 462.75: 4.015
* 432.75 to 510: 3.768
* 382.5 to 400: 3.846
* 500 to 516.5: 3.399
